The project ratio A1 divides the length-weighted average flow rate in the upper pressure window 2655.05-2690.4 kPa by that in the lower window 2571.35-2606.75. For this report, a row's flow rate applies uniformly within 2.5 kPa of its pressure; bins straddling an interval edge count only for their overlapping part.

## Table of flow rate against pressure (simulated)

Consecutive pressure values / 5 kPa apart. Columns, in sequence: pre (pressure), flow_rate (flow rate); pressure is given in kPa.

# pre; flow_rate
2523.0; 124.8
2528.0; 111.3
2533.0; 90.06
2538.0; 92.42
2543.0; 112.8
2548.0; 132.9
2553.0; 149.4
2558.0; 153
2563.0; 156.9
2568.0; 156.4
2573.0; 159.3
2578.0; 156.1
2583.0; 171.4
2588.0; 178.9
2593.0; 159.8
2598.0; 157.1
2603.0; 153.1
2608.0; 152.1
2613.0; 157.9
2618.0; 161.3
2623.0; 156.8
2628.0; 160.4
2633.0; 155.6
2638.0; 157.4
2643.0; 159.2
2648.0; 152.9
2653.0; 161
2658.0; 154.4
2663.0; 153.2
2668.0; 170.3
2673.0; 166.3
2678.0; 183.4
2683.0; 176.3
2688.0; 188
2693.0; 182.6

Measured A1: 1.05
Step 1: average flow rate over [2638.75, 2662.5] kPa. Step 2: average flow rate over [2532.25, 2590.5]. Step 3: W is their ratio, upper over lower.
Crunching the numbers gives 1.09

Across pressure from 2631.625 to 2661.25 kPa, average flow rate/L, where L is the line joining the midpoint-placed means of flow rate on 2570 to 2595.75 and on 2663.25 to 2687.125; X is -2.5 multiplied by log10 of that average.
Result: 0.09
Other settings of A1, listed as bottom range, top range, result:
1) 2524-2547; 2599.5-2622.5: 1.48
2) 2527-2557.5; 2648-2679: 1.39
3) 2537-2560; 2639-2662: 1.21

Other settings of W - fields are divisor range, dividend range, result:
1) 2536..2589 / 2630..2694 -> 1.13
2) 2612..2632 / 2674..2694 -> 1.14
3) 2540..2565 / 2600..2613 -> 1.10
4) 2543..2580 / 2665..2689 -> 1.18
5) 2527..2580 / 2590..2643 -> 1.17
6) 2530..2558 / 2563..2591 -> 1.38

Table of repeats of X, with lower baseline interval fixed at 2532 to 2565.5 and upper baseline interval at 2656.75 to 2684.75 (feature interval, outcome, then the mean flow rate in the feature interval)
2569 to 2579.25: -0.16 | 158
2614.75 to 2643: -0.03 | 158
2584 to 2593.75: -0.21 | 171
